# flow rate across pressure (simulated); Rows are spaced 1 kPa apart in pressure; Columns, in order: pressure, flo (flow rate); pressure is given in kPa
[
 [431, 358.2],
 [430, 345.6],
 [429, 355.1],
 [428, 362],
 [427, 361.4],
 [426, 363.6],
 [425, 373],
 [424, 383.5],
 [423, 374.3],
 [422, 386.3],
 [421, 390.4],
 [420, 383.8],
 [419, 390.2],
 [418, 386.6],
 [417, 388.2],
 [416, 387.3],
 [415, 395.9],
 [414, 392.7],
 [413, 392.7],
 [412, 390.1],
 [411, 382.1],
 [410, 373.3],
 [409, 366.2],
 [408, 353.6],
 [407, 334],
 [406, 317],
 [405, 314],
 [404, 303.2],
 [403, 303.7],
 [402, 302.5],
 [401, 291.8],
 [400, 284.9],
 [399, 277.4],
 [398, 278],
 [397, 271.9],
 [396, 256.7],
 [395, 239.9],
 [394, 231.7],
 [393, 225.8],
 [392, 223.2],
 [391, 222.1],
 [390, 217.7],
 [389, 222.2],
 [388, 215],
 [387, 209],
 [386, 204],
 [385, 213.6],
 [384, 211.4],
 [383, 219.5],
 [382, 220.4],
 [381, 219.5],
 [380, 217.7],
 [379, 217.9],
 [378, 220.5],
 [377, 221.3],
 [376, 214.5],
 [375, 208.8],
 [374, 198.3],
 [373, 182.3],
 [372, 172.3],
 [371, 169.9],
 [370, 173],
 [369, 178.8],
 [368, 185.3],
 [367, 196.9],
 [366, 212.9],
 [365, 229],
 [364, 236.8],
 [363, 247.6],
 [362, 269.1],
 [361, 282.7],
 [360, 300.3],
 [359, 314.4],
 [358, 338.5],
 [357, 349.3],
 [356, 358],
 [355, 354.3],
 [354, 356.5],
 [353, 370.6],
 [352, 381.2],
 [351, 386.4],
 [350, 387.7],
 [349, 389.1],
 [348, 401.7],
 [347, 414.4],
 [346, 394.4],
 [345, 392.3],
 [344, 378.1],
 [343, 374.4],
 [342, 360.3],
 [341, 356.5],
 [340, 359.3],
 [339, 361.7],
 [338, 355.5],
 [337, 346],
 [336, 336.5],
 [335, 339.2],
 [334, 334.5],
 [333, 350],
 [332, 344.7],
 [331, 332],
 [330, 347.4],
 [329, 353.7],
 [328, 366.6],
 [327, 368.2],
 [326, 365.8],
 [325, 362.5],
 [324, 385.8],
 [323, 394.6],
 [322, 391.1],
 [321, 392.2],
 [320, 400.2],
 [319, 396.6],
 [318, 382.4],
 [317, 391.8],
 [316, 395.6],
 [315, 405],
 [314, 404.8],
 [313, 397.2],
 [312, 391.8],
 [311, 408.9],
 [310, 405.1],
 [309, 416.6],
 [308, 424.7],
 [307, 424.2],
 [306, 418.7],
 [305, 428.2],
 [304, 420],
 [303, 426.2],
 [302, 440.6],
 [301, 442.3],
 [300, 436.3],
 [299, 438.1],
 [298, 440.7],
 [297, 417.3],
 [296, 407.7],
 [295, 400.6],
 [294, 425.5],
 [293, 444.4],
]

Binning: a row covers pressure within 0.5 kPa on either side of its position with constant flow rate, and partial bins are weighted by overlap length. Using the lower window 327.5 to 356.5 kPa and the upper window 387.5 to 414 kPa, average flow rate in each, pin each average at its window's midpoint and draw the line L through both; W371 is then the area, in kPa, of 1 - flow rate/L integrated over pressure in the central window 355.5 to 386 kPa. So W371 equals 9.12 kPa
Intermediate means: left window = 365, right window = 294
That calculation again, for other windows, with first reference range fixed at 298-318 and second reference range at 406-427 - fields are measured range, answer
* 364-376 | 6.08 kPa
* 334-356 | 1.80 kPa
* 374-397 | 9.90 kPa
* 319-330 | 0.88 kPa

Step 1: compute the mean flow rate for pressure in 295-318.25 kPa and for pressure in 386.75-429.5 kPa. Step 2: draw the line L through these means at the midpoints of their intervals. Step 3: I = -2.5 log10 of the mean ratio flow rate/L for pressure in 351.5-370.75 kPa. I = 0.30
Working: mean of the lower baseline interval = 416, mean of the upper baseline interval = 323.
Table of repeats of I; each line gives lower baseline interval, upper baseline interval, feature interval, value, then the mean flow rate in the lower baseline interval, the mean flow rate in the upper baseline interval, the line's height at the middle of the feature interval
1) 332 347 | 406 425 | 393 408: 0.29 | 361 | 379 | 375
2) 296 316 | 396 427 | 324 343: 0.14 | 419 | 350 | 401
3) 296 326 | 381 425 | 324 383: 0.19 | 409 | 305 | 361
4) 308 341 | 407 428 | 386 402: 0.47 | 375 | 379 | 378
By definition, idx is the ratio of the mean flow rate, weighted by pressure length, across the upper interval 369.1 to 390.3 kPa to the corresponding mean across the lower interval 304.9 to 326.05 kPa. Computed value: 0.52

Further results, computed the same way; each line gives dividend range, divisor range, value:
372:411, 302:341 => 0.66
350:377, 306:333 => 0.69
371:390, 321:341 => 0.58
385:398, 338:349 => 0.61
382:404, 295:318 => 0.59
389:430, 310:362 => 0.90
